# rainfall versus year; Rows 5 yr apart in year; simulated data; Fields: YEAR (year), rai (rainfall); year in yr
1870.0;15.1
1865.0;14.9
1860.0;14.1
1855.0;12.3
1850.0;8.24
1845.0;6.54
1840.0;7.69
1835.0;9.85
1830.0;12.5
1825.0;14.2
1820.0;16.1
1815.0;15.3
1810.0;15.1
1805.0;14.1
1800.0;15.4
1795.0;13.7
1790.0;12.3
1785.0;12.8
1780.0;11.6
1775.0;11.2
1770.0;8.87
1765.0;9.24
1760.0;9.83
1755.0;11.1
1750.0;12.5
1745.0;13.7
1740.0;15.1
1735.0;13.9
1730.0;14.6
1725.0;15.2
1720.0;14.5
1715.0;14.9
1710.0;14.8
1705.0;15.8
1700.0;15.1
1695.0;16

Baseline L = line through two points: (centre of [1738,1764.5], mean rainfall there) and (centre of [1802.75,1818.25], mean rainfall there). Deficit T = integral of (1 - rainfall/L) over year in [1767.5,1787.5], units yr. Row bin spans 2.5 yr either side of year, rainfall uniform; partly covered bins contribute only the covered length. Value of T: 3.4 yr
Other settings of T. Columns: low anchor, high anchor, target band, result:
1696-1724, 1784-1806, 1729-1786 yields 9.5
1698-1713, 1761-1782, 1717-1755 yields -3.3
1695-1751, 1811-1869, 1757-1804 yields 5.8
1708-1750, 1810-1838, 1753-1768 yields 4.4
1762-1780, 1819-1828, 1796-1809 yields -1.8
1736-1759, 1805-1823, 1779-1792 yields 1.8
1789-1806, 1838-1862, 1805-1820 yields -2.8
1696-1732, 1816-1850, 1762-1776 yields 3.8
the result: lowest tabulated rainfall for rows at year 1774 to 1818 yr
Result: 11.2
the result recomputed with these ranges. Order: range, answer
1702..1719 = 14.8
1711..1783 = 8.87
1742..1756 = 11.1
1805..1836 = 9.85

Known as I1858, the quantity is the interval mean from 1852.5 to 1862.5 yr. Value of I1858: 13.2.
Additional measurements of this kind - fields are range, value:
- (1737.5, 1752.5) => 13.8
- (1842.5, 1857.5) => 9.03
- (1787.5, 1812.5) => 14.1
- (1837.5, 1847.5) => 7.12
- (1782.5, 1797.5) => 12.9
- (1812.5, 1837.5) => 13.6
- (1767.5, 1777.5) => 10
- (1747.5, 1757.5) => 11.8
